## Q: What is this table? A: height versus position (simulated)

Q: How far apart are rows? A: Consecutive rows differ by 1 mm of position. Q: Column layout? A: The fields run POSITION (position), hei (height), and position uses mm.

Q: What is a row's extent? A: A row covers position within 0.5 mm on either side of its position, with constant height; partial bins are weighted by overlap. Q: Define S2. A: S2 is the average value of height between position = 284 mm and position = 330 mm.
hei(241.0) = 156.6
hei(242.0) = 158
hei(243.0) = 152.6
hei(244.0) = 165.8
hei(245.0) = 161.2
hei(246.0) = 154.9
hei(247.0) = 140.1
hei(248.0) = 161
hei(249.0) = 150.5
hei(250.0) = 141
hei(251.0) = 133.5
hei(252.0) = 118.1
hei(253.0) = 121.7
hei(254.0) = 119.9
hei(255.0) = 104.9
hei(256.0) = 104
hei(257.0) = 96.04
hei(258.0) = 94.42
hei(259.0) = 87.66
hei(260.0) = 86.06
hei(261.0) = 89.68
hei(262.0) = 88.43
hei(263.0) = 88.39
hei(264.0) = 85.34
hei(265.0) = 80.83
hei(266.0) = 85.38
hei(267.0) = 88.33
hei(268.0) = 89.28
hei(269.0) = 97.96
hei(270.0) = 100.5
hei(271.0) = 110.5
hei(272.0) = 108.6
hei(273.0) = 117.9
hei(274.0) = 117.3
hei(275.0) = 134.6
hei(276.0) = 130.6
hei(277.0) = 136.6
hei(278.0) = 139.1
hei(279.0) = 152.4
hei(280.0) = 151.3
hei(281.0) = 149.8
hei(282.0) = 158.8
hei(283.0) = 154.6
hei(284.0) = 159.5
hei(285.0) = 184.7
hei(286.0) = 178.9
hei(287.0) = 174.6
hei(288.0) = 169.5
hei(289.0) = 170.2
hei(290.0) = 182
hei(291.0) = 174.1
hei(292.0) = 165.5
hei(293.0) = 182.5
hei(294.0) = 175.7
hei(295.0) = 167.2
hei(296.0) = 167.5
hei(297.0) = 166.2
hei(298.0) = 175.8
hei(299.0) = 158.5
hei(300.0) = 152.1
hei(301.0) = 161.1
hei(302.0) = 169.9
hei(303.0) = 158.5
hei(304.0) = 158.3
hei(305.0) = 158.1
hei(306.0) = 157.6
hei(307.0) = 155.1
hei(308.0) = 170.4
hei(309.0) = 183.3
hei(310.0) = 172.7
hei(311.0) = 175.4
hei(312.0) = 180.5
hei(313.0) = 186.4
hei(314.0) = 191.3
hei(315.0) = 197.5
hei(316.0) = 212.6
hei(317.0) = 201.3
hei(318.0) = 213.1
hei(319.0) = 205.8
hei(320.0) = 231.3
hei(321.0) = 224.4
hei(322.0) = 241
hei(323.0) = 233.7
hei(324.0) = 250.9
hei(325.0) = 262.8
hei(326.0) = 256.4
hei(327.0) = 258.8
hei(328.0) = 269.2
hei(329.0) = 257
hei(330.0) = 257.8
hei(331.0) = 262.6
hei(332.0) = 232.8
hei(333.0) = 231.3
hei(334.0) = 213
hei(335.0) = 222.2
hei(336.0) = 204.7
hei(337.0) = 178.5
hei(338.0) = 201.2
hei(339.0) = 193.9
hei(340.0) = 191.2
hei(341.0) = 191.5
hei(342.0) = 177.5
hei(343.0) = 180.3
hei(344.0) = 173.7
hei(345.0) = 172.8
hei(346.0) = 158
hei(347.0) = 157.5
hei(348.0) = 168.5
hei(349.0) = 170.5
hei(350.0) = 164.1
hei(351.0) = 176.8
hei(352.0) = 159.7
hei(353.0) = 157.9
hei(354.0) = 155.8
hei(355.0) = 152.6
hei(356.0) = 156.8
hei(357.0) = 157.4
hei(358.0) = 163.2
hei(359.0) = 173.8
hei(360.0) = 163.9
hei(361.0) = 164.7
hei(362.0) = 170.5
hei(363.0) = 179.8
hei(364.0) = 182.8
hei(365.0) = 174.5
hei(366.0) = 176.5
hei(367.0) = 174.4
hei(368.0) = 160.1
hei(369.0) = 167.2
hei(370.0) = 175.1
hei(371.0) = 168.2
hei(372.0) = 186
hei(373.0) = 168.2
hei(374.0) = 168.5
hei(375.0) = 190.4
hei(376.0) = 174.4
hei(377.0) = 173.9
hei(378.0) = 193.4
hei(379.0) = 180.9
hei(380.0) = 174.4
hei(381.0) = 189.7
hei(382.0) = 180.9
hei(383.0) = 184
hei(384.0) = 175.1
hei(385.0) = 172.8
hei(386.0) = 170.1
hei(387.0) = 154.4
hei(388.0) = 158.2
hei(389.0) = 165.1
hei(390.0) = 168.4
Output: 192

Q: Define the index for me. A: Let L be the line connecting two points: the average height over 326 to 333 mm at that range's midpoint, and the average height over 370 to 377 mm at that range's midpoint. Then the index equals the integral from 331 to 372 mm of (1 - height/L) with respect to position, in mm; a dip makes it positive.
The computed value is 6.89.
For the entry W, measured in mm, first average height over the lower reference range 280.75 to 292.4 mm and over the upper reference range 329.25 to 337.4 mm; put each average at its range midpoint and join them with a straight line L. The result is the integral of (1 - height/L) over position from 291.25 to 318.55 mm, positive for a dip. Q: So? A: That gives 2.43 mm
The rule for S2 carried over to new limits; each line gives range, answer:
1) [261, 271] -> 90.5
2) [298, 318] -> 175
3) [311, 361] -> 199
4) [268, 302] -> 152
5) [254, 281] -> 107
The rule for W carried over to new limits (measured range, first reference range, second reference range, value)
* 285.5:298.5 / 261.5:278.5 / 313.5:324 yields -1.47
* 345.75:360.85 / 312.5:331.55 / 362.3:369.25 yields 2.20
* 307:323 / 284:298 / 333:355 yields -2.03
